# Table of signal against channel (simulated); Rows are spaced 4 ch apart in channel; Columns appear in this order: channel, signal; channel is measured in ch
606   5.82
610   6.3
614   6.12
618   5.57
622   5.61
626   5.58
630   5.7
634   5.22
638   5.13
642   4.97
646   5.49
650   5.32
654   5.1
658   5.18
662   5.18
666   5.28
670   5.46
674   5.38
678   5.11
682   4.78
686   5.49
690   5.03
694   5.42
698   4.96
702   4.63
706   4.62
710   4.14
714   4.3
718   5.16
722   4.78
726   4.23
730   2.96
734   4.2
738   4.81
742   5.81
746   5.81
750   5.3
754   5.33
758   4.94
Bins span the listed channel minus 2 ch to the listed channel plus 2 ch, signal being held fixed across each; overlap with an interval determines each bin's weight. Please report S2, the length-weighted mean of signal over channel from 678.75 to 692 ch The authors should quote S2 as 5.1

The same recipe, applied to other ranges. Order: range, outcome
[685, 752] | 4.79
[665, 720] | 4.98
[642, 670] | 5.25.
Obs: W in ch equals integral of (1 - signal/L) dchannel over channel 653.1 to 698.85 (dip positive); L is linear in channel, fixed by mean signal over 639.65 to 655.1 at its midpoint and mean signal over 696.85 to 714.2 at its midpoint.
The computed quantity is -3.1 ch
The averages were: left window 5.22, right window 4.53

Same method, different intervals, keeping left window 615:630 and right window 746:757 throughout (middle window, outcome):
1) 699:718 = 3.24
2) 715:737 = 4.59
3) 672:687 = 0.95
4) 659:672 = 0.59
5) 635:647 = 0.91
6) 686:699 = 0.68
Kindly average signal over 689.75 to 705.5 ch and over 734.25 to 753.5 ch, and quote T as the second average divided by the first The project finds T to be 1.1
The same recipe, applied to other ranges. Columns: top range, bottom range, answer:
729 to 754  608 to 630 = 0.85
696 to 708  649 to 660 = 0.91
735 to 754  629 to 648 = 1.01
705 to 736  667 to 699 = 0.82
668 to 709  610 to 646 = 0.92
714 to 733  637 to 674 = 0.82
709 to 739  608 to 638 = 0.76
